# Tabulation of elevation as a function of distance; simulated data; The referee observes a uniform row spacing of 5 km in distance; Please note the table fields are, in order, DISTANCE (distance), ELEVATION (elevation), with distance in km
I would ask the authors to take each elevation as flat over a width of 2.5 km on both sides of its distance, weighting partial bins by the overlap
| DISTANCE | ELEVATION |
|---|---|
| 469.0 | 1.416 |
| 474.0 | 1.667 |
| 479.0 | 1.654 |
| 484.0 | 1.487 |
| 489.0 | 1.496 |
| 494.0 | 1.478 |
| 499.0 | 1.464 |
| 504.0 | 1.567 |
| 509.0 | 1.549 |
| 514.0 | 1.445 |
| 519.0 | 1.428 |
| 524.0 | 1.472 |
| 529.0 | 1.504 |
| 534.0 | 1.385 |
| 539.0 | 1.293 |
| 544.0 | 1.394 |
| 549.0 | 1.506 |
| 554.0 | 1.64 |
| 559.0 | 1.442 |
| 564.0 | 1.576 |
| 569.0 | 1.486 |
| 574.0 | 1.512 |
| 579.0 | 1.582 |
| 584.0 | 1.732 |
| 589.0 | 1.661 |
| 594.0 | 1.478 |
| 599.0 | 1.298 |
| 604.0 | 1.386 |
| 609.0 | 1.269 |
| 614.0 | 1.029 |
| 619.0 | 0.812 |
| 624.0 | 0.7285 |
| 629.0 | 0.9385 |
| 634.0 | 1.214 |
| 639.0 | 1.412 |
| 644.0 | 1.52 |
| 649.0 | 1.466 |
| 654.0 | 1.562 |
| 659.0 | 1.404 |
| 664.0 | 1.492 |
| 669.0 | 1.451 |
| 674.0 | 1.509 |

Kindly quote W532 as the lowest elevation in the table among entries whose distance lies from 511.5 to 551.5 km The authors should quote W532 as 1.293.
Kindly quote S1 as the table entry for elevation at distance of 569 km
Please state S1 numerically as 1.486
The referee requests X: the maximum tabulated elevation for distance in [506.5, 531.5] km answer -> 1.549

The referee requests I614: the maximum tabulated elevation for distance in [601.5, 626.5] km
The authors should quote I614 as 1.386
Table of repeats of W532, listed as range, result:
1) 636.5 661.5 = 1.404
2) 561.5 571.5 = 1.486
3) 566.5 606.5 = 1.298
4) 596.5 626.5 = 0.7285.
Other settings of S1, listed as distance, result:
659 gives 1.404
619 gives 0.812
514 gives 1.445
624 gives 0.7285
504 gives 1.567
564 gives 1.576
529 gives 1.504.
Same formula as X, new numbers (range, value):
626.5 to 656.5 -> 1.562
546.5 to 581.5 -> 1.64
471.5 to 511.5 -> 1.667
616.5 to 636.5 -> 1.214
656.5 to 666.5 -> 1.492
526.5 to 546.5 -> 1.504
